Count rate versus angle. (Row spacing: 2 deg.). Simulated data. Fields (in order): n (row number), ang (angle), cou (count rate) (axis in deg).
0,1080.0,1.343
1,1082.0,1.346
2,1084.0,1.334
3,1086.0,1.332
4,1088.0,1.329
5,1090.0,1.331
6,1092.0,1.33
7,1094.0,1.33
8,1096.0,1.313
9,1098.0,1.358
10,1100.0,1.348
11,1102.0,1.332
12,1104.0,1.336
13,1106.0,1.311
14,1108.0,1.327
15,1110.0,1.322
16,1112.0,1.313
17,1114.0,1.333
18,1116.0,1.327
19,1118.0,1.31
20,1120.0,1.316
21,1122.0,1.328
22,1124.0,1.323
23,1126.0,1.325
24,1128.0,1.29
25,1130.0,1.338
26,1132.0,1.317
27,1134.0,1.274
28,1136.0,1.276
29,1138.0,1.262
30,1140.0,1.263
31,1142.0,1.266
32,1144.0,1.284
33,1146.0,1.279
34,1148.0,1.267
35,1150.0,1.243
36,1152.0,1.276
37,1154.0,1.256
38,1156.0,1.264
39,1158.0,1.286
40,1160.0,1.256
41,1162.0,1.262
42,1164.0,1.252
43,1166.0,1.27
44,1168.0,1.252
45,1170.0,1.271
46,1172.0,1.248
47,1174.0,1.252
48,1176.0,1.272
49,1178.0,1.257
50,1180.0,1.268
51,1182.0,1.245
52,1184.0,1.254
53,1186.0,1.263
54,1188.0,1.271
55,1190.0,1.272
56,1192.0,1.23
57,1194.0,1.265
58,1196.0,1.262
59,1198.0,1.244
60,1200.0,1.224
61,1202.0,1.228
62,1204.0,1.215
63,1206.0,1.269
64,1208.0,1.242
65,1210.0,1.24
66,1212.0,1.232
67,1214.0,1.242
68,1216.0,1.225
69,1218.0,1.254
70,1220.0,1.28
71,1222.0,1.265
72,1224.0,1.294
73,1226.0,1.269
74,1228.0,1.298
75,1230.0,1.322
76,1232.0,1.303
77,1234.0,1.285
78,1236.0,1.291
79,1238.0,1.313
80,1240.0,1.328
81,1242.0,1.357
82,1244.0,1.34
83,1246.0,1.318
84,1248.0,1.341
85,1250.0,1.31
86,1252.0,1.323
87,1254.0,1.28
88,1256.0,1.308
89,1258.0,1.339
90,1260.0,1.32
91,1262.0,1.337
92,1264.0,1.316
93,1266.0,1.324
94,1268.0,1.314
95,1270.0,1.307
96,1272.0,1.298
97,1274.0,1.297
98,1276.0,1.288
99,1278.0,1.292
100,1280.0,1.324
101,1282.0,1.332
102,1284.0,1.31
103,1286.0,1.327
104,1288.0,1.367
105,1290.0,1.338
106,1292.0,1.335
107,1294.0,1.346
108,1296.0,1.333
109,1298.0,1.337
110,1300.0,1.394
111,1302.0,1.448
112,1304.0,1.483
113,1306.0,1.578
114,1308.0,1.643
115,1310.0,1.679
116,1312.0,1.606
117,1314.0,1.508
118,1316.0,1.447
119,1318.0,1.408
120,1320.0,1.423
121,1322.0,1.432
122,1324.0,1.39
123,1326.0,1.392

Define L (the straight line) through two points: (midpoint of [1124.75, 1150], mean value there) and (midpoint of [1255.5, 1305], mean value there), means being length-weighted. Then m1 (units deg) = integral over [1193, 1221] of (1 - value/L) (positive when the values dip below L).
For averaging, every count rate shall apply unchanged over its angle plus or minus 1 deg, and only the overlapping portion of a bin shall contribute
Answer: 1.4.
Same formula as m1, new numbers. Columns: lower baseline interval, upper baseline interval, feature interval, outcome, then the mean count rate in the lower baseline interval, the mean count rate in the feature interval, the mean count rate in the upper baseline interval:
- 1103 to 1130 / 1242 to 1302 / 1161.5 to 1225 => 3.4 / 1.32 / 1.25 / 1.33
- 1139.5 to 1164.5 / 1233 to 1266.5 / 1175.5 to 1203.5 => 0.7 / 1.27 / 1.25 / 1.32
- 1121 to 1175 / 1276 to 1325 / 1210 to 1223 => 0.9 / 1.28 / 1.25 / 1.42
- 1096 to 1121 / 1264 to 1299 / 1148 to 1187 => 1.9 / 1.33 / 1.26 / 1.32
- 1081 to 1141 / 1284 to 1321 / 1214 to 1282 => 4.9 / 1.32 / 1.3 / 1.44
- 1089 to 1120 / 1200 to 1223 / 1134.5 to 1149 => 0.3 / 1.33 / 1.27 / 1.24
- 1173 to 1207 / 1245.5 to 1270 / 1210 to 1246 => 0.1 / 1.25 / 1.29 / 1.32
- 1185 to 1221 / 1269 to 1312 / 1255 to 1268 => 0.2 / 1.25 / 1.32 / 1.39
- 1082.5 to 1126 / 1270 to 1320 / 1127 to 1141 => 0.5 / 1.33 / 1.29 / 1.4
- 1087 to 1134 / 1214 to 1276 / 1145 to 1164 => 0.8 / 1.32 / 1.26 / 1.3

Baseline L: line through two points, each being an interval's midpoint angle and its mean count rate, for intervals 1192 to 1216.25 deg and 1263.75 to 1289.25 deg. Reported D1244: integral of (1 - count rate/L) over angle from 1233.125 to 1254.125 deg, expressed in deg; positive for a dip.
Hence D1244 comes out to -0.61 deg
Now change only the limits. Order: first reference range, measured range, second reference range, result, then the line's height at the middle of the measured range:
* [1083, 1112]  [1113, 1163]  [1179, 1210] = 0.31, 1.3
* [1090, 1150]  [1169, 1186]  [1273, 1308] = 0.91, 1.33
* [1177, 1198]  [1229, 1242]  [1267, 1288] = -0.24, 1.29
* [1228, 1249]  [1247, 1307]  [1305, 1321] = 3.75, 1.43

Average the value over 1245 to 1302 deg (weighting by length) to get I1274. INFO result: 1.33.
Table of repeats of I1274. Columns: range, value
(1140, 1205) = 1.26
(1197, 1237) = 1.26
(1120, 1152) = 1.29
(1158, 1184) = 1.26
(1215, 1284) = 1.31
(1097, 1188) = 1.29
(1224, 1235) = 1.3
